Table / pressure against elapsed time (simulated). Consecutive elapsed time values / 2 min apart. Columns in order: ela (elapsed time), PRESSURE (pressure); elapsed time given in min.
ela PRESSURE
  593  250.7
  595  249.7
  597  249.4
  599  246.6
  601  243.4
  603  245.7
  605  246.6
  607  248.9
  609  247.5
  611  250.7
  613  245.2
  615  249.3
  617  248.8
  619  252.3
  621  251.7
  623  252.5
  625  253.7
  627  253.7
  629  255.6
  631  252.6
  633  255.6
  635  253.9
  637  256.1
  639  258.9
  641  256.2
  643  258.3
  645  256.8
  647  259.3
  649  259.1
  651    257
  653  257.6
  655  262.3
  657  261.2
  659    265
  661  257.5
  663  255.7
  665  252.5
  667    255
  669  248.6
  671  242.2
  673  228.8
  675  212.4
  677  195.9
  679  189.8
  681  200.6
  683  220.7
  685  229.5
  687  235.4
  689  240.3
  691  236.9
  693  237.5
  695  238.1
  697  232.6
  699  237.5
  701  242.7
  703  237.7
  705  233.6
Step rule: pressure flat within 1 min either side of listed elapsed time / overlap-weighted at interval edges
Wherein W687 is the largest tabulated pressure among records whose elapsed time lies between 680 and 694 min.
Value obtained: 240.3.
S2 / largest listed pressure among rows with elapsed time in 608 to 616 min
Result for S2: 250.7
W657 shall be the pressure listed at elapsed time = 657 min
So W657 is 261.2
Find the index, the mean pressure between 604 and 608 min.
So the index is 248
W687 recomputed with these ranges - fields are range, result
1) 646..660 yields 265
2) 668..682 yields 248.6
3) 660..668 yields 257.5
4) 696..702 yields 242.7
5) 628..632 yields 255.6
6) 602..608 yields 248.9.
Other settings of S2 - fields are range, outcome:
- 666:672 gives 255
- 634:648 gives 259.3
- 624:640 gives 258.9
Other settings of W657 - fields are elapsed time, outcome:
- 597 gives 249.4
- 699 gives 237.5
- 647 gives 259.3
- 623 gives 252.5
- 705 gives 233.6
